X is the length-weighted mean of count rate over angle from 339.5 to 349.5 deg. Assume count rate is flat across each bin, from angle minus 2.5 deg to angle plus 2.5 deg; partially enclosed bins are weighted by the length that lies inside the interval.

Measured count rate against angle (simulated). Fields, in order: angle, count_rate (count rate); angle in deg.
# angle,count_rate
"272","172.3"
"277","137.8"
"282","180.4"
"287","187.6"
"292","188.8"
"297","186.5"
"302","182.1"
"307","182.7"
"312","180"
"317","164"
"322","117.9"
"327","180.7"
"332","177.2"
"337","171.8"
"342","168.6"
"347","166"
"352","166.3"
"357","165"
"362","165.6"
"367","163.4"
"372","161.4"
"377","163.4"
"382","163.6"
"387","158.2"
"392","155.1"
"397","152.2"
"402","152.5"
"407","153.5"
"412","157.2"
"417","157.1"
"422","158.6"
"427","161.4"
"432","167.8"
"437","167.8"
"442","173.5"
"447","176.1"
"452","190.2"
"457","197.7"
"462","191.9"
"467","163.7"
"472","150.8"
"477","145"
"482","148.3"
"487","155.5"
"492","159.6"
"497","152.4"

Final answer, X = 167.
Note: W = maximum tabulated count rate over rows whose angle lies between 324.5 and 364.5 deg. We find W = 180.7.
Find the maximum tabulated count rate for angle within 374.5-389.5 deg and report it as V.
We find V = 163.6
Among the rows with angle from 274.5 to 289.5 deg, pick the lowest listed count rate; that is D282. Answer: 137.8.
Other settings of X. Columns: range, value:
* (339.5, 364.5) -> 166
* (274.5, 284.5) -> 159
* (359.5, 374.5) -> 163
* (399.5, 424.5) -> 156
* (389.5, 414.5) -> 154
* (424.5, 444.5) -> 168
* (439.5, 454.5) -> 180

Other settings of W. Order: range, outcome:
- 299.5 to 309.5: 182.7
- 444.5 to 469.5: 197.7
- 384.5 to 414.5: 158.2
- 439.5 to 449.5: 176.1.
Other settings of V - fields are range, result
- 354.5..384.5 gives 165.6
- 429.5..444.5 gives 173.5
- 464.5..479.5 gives 163.7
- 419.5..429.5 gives 161.4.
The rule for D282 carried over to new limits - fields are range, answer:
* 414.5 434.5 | 157.1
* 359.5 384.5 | 161.4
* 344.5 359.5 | 165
